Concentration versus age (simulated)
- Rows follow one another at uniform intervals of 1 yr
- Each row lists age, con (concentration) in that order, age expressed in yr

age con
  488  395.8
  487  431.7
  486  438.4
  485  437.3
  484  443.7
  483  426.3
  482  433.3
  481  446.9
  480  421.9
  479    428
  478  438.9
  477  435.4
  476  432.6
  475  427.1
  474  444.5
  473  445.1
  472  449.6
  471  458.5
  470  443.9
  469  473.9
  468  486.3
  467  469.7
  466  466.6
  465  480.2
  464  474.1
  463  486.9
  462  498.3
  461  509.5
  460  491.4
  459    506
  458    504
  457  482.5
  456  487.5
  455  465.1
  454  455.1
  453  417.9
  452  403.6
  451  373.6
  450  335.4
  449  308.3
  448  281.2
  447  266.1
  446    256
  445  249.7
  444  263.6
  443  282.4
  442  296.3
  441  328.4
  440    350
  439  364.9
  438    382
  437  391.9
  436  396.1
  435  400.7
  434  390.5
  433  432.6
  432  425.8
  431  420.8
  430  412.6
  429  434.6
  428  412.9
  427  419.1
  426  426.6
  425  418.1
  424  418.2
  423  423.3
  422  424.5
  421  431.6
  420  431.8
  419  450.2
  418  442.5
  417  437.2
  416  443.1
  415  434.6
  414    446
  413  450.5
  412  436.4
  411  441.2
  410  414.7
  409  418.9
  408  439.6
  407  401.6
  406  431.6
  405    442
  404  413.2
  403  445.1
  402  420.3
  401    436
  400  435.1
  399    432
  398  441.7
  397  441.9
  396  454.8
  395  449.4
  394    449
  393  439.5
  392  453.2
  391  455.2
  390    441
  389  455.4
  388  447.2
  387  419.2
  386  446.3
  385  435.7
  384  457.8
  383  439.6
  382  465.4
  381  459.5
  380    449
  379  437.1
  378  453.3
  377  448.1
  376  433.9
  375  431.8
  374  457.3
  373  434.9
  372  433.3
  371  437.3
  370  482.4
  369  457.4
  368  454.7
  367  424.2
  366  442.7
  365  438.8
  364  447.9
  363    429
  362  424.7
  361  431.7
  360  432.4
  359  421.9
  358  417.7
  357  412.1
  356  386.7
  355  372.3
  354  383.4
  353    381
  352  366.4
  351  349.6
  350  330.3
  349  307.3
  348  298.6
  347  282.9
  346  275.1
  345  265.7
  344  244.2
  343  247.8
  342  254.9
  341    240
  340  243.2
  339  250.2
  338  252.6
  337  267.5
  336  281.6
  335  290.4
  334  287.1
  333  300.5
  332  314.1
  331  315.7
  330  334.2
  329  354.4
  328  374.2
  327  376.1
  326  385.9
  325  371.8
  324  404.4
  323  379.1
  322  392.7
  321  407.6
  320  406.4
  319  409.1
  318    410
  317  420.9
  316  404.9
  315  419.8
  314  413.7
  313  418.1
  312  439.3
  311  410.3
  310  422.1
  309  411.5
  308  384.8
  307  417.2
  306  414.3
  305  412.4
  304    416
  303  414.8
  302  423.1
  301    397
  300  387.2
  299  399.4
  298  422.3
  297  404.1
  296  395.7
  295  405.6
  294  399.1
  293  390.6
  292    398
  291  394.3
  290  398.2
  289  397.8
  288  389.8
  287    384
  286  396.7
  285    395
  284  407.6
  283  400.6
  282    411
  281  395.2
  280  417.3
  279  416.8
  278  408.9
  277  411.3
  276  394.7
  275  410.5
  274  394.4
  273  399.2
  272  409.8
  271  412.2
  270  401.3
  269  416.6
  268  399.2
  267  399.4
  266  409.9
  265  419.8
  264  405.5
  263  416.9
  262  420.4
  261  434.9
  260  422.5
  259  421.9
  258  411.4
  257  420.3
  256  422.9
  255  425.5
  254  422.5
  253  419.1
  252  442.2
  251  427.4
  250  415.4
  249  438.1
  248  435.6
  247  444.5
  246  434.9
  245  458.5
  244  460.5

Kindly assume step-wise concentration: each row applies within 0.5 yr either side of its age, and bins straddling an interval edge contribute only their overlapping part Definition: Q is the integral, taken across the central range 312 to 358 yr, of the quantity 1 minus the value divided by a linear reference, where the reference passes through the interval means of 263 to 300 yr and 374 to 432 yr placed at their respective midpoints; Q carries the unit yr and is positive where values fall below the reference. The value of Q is 8.4 yr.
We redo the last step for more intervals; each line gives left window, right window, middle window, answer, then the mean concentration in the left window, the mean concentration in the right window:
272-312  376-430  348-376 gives 0.8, 404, 437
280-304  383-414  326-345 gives 5.6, 401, 438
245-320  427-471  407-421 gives -1.0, 412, 407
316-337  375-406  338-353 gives 3.9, 360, 443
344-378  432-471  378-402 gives -2.7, 398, 405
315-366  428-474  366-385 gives -4.0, 351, 409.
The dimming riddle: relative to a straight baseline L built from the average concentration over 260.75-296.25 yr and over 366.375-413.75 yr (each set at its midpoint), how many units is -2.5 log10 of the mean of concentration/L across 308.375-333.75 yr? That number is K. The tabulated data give 0.08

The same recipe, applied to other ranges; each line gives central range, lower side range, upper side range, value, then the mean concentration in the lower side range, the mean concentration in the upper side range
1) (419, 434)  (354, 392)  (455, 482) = 0.07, 438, 464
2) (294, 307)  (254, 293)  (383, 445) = 0.01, 408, 418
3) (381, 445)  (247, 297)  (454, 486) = 0.07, 410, 461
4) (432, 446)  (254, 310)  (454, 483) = 0.29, 407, 463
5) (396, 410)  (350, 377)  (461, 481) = 0.01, 421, 457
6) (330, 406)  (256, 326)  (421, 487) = 0.05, 407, 416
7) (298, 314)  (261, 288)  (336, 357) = -0.14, 406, 302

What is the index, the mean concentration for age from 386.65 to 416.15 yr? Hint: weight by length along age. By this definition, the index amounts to 438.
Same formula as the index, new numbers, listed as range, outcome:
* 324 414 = 394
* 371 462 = 420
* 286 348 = 364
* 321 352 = 312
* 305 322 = 413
